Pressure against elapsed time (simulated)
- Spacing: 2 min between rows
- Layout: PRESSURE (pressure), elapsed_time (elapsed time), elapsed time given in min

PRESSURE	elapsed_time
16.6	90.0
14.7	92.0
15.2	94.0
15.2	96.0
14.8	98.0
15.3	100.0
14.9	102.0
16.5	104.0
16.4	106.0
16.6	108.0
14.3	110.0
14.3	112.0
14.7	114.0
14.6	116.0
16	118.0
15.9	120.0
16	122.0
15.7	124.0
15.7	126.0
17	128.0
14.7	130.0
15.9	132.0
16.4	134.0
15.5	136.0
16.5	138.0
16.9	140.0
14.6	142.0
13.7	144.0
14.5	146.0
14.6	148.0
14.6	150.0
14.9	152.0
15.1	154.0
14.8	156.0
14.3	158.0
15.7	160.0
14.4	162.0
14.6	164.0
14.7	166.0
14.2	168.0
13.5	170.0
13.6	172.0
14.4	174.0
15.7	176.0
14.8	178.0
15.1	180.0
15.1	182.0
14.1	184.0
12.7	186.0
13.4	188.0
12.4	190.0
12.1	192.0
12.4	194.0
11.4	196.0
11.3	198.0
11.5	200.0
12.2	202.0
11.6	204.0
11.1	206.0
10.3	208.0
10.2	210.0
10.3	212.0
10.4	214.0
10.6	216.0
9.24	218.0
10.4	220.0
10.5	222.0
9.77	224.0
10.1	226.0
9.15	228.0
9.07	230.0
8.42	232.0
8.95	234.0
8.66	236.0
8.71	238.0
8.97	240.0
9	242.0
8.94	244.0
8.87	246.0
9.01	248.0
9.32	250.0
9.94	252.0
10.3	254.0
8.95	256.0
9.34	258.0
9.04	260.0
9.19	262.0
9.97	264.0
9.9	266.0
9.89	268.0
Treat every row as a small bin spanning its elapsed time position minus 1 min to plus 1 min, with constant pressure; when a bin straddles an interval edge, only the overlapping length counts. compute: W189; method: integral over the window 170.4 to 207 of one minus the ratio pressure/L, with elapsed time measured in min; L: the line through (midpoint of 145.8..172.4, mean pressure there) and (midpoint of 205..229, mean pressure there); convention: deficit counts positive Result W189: -2.12 min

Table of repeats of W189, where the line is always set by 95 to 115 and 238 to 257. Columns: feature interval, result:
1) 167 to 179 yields -1.9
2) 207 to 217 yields 0.4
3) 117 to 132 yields -1.4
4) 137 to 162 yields -3.0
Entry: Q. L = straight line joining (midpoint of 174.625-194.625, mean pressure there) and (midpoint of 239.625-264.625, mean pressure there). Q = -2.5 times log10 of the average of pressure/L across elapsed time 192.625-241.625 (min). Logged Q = 0.14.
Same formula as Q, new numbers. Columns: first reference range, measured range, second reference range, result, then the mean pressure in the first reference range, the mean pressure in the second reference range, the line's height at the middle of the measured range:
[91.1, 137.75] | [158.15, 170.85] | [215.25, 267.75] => -0.111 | 15.5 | 9.4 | 13.1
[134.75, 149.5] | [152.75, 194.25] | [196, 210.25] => -0.082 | 15.2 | 11.2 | 13.2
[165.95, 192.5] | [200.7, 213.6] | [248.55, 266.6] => 0.137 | 14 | 9.53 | 12.4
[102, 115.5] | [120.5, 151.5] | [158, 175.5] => -0.039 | 15.4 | 14.4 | 14.9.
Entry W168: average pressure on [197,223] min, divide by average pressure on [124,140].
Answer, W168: 0.7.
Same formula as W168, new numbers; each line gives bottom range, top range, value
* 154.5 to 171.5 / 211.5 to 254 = 0.65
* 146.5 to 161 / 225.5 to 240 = 0.60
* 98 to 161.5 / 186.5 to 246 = 0.68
